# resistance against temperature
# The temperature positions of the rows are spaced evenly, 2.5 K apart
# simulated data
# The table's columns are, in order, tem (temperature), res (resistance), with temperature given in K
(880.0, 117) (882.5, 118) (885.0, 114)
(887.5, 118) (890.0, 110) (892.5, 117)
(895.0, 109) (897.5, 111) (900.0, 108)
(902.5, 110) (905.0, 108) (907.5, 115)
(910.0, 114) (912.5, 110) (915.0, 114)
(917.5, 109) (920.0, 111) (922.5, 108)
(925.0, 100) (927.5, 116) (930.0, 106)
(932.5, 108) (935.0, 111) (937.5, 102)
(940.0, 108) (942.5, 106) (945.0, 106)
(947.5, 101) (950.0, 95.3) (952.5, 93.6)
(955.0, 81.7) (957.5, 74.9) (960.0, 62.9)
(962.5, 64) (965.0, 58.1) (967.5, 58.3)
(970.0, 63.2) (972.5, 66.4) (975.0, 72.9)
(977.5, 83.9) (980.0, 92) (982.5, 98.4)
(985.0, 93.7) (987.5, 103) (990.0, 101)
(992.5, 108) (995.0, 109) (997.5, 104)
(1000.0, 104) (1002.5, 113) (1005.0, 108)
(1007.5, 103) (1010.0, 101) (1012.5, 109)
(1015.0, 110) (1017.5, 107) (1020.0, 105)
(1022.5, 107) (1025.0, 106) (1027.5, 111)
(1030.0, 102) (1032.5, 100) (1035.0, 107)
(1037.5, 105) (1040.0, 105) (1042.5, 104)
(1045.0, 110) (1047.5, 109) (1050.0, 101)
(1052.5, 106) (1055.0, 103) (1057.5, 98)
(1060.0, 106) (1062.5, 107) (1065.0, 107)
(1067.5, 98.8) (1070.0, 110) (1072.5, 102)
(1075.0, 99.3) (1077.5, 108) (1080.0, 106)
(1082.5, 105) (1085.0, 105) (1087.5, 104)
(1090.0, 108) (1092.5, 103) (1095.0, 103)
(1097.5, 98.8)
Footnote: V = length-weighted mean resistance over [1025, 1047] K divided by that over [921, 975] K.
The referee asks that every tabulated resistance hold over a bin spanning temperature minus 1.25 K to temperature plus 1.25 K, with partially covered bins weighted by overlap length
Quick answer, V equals 1.18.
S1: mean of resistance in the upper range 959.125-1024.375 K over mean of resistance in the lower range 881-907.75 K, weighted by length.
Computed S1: 0.83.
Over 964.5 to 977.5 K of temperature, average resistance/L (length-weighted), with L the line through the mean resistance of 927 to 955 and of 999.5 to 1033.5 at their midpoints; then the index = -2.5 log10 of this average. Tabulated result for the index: 0.50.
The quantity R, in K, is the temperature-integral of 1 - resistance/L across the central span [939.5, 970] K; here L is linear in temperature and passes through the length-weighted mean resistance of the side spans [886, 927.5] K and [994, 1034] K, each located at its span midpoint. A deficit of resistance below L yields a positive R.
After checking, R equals 7.3 K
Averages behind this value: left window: 111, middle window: 82.7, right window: 106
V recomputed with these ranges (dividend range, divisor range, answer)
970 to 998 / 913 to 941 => 0.85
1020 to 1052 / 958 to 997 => 1.28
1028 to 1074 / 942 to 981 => 1.32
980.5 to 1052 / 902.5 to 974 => 1.10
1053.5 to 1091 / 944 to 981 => 1.34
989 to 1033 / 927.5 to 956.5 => 1.04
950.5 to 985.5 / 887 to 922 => 0.68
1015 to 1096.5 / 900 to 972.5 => 1.09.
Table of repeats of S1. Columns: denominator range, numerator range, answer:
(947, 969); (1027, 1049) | 1.40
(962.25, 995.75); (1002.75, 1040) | 1.26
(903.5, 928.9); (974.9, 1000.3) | 0.89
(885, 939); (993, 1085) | 0.96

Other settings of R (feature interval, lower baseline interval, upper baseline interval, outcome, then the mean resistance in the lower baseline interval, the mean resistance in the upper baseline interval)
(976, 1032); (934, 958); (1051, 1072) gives -1.1 K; 98.5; 104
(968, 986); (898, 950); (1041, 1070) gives 4.5 K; 108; 105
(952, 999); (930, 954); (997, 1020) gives 9.6 K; 103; 107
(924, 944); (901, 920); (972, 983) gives -1.2 K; 111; 82.8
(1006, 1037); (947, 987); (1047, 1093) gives -4.5 K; 78.8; 104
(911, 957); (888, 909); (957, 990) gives -4.4 K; 111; 77.3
